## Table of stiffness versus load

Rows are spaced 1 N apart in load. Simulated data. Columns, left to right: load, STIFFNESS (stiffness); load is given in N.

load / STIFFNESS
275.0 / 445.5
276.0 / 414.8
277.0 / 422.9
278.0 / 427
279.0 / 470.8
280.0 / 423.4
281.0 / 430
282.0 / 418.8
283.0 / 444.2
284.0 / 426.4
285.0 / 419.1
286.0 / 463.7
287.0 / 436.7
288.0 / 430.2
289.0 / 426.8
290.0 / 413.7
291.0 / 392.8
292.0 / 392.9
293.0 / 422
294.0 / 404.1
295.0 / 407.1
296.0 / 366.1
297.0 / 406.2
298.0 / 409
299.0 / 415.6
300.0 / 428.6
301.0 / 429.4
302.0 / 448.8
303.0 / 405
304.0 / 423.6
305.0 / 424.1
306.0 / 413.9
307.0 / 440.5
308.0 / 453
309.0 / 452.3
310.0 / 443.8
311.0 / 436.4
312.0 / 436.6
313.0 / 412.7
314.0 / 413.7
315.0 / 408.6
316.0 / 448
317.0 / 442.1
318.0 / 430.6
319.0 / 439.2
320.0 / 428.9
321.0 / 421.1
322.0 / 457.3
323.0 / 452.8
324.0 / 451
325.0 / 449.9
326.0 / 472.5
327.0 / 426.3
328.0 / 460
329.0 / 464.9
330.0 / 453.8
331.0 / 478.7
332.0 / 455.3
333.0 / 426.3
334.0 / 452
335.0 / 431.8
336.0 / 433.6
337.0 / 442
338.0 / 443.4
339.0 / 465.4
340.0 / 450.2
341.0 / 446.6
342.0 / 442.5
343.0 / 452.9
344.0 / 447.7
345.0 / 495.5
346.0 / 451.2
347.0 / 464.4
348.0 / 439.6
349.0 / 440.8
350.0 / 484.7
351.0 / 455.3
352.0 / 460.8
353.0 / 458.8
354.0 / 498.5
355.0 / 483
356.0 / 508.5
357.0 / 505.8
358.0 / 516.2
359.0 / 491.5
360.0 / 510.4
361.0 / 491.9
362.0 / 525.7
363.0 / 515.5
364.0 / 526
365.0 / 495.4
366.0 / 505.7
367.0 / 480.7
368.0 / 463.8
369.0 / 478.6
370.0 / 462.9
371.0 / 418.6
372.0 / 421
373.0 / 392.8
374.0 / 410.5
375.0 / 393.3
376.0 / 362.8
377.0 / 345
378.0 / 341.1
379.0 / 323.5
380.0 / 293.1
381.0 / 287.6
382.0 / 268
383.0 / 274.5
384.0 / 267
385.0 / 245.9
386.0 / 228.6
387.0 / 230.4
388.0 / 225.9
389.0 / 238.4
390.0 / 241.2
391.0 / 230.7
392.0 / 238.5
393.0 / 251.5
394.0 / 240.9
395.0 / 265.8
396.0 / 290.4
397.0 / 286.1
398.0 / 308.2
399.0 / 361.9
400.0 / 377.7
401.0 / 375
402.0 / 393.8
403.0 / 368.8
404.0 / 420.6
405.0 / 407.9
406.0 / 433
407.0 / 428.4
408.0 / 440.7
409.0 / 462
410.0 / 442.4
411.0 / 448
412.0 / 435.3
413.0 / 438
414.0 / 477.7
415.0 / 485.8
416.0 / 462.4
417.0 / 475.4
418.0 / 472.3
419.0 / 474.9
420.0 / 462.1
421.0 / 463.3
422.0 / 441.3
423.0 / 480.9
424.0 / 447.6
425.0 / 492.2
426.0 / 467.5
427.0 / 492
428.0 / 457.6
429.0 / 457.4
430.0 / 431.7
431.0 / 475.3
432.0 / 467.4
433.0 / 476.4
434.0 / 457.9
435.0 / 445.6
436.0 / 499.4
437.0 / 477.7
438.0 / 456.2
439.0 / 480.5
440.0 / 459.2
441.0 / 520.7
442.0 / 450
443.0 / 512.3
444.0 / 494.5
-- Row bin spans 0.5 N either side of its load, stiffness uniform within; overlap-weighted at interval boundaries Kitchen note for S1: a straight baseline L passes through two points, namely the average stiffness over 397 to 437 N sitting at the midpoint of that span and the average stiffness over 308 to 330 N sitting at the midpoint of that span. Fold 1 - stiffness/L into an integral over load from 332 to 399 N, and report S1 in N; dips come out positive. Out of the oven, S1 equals 6.6 N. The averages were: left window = 441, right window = 442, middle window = 398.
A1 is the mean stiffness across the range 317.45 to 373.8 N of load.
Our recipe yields 463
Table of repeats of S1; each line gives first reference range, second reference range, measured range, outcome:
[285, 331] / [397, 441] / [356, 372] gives -1.94 N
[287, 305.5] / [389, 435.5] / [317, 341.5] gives -2.06 N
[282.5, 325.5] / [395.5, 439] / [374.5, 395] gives 7.48 N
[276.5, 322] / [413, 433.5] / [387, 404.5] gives 6.09 N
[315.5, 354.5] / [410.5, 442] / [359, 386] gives 3.27 N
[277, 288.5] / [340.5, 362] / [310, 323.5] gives 0.64 N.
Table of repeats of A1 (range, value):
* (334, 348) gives 451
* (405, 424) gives 455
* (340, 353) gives 457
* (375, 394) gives 274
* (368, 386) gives 352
